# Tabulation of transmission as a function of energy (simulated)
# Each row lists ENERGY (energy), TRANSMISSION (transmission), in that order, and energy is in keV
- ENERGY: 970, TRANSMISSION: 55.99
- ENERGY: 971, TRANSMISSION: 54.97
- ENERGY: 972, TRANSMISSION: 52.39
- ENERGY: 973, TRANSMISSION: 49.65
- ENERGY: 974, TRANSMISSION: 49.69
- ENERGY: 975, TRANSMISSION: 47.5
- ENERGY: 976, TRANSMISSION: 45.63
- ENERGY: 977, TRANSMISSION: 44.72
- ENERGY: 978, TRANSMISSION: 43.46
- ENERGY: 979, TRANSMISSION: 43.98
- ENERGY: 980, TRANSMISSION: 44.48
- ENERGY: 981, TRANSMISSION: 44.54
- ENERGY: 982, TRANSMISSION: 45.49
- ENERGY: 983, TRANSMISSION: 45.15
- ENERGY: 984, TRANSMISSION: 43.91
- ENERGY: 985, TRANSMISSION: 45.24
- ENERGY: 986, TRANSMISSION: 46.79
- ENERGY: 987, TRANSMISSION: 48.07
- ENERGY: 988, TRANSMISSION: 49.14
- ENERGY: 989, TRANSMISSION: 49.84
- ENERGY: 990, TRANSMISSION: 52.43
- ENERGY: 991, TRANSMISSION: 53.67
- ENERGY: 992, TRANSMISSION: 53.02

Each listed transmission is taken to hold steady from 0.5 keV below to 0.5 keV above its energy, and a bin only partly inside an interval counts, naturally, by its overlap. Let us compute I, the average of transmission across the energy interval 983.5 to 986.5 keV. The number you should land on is 45.3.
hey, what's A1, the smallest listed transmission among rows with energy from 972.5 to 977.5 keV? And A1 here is 44.72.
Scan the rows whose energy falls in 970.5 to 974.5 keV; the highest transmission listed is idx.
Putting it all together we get 54.97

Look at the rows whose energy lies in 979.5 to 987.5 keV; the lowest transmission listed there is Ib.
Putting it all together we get 43.91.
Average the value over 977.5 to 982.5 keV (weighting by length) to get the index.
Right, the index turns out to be 44.4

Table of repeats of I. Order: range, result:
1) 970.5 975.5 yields 50.8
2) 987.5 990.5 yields 50.5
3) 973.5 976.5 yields 47.6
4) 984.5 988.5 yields 47.3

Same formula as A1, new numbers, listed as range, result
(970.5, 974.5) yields 49.65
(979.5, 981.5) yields 44.48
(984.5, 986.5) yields 45.24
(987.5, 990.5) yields 49.14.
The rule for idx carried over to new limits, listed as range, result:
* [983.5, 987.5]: 48.07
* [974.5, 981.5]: 47.5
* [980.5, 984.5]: 45.49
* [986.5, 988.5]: 49.14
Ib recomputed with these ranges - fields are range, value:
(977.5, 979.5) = 43.46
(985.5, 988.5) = 46.79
